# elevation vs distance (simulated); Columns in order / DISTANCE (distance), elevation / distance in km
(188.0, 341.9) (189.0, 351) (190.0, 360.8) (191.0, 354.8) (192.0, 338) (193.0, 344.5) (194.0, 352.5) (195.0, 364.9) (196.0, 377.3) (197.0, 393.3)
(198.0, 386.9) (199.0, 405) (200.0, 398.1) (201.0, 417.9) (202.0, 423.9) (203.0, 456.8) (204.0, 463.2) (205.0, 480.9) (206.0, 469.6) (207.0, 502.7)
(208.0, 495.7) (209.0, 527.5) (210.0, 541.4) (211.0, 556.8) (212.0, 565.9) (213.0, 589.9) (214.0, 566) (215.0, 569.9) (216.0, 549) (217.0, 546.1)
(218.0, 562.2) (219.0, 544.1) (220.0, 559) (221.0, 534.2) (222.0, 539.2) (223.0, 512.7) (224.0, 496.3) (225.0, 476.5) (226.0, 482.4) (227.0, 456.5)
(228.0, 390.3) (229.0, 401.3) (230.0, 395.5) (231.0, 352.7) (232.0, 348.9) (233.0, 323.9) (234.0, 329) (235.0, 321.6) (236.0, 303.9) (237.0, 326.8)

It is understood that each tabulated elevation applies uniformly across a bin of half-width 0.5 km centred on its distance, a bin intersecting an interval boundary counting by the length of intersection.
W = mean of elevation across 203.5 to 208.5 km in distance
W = 482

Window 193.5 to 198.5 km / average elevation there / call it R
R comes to 375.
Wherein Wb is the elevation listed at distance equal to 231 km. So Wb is 352.7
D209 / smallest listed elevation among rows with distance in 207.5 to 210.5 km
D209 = 495.7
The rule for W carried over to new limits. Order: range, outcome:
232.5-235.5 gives 325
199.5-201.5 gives 408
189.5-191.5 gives 358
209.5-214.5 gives 564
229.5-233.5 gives 355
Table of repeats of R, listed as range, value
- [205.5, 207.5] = 486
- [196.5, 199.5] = 395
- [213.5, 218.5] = 559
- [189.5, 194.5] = 350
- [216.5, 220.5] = 553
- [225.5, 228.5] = 443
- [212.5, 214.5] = 578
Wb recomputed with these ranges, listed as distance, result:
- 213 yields 589.9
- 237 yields 326.8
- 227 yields 456.5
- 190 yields 360.8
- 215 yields 569.9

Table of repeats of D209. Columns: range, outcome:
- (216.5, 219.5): 544.1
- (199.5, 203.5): 398.1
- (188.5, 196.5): 338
